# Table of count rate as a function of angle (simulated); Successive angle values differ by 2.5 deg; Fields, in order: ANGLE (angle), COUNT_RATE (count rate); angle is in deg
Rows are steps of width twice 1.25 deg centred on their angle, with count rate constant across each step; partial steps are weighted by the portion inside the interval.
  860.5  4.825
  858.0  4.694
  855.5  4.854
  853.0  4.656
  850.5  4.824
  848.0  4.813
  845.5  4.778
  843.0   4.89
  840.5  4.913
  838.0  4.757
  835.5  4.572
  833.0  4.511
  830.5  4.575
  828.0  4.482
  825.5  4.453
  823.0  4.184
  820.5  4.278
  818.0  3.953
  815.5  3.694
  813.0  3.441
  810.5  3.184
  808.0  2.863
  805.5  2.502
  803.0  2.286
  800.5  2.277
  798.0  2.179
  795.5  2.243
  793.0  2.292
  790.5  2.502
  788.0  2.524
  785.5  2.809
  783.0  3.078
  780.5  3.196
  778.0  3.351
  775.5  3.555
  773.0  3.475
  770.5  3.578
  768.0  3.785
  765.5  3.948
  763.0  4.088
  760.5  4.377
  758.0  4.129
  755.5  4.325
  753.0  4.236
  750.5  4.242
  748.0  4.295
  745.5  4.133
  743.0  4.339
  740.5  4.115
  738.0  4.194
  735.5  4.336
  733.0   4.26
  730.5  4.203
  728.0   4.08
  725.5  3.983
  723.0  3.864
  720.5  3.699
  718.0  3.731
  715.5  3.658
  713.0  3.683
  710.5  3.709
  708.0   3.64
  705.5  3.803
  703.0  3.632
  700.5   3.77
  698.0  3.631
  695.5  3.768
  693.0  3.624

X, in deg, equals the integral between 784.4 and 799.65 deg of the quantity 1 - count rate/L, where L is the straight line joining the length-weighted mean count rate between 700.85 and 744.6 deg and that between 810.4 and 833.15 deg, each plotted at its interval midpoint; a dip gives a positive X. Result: 6.1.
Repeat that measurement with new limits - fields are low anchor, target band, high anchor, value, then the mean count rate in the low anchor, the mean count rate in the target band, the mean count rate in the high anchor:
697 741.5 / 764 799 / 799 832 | 5.9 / 3.89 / 3.05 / 3.55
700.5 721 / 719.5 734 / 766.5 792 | -1.8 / 3.7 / 4.02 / 3.18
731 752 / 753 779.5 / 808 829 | 1.6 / 4.24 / 3.87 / 3.89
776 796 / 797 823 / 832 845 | 4.2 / 2.8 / 3.13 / 4.74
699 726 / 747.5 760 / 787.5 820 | -3.5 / 3.74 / 4.25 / 2.81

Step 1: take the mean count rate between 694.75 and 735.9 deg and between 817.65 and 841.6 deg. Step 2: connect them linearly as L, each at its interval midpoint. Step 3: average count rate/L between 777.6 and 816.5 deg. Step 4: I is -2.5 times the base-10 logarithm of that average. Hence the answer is 0.483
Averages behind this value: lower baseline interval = 3.84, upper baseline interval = 4.48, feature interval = 2.76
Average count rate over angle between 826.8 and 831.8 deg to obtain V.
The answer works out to 4.53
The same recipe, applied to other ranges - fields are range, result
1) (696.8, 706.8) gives 3.71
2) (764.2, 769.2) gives 3.87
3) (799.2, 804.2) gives 2.28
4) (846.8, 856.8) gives 4.79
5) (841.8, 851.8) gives 4.83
